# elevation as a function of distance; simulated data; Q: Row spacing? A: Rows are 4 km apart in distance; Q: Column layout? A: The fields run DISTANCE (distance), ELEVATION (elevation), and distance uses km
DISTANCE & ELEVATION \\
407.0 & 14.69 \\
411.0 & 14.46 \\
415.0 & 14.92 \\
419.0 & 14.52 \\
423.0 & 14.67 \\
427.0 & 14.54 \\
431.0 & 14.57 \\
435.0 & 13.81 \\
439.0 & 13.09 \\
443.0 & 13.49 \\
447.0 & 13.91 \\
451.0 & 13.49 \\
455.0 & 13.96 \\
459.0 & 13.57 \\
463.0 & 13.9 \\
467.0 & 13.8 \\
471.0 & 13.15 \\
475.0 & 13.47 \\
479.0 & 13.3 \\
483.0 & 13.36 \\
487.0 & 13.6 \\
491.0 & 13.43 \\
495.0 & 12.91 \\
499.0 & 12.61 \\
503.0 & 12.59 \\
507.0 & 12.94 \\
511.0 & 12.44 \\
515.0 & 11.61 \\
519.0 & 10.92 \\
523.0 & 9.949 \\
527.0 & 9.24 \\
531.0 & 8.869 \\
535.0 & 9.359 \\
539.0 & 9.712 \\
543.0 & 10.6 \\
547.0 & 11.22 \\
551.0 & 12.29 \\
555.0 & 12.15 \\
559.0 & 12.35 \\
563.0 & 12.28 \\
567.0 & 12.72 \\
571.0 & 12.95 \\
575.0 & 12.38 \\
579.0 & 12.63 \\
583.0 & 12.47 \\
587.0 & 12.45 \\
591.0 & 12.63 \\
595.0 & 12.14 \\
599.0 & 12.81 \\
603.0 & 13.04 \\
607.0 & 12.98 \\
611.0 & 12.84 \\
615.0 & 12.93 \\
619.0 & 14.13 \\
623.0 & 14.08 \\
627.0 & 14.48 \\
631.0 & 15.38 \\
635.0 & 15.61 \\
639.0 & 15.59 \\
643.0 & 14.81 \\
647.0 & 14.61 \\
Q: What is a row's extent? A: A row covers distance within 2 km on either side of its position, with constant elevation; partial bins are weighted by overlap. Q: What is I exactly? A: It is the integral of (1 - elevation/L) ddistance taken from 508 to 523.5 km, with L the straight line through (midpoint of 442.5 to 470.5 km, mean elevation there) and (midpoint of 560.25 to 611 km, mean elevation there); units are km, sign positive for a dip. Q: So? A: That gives 2.06 km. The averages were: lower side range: 13.7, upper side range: 12.6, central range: 11.5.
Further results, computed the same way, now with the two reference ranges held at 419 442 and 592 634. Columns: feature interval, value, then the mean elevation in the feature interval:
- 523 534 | 3.6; 9.24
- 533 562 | 5.5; 11.1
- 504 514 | 0.9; 12.6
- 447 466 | 0.4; 13.8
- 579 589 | 0.8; 12.5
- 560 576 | 1.3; 12.6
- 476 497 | 0.9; 13.3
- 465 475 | 0.4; 13.5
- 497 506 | 0.8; 12.6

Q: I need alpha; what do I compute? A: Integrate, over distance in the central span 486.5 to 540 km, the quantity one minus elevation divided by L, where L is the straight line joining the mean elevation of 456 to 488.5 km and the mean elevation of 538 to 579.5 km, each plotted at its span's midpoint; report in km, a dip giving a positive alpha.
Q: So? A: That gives 5.87 km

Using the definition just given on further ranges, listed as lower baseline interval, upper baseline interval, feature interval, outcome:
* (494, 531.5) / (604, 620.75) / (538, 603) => 1.6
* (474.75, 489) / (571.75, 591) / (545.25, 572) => 1.0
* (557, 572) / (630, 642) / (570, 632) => 4.1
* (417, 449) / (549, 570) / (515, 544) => 6.5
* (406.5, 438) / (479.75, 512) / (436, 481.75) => 0.6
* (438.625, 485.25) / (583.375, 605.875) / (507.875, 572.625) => 9.0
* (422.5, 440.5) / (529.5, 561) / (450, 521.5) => -2.7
